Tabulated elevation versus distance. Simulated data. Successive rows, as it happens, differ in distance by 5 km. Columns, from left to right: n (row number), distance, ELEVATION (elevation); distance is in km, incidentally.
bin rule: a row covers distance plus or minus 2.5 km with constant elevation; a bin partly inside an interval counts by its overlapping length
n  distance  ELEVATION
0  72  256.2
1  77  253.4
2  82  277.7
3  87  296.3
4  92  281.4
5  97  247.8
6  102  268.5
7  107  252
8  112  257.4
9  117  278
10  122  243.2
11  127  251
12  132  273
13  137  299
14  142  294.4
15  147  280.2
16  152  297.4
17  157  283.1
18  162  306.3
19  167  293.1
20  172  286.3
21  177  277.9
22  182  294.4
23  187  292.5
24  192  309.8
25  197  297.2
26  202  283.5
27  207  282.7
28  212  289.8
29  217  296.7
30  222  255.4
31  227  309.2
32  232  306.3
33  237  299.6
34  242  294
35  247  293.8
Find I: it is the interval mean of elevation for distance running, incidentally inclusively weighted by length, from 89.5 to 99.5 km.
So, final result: 265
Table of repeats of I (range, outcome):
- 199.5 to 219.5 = 288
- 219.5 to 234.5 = 290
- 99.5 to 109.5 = 260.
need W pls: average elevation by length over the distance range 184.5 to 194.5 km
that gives 301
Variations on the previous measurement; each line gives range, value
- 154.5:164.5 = 295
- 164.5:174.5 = 290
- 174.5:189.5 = 288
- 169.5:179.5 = 282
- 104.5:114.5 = 255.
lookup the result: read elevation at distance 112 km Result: 257.4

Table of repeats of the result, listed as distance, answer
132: 273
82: 277.7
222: 255.4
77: 253.4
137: 299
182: 294.4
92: 281.4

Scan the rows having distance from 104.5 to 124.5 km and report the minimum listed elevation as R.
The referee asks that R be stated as 243.2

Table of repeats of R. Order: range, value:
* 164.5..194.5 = 277.9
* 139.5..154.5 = 280.2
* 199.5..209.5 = 282.7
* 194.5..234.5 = 255.4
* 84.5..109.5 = 247.8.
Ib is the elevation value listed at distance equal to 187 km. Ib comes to 292.5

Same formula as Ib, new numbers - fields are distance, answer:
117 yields 278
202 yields 283.5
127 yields 251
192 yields 309.8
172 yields 286.3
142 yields 294.4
